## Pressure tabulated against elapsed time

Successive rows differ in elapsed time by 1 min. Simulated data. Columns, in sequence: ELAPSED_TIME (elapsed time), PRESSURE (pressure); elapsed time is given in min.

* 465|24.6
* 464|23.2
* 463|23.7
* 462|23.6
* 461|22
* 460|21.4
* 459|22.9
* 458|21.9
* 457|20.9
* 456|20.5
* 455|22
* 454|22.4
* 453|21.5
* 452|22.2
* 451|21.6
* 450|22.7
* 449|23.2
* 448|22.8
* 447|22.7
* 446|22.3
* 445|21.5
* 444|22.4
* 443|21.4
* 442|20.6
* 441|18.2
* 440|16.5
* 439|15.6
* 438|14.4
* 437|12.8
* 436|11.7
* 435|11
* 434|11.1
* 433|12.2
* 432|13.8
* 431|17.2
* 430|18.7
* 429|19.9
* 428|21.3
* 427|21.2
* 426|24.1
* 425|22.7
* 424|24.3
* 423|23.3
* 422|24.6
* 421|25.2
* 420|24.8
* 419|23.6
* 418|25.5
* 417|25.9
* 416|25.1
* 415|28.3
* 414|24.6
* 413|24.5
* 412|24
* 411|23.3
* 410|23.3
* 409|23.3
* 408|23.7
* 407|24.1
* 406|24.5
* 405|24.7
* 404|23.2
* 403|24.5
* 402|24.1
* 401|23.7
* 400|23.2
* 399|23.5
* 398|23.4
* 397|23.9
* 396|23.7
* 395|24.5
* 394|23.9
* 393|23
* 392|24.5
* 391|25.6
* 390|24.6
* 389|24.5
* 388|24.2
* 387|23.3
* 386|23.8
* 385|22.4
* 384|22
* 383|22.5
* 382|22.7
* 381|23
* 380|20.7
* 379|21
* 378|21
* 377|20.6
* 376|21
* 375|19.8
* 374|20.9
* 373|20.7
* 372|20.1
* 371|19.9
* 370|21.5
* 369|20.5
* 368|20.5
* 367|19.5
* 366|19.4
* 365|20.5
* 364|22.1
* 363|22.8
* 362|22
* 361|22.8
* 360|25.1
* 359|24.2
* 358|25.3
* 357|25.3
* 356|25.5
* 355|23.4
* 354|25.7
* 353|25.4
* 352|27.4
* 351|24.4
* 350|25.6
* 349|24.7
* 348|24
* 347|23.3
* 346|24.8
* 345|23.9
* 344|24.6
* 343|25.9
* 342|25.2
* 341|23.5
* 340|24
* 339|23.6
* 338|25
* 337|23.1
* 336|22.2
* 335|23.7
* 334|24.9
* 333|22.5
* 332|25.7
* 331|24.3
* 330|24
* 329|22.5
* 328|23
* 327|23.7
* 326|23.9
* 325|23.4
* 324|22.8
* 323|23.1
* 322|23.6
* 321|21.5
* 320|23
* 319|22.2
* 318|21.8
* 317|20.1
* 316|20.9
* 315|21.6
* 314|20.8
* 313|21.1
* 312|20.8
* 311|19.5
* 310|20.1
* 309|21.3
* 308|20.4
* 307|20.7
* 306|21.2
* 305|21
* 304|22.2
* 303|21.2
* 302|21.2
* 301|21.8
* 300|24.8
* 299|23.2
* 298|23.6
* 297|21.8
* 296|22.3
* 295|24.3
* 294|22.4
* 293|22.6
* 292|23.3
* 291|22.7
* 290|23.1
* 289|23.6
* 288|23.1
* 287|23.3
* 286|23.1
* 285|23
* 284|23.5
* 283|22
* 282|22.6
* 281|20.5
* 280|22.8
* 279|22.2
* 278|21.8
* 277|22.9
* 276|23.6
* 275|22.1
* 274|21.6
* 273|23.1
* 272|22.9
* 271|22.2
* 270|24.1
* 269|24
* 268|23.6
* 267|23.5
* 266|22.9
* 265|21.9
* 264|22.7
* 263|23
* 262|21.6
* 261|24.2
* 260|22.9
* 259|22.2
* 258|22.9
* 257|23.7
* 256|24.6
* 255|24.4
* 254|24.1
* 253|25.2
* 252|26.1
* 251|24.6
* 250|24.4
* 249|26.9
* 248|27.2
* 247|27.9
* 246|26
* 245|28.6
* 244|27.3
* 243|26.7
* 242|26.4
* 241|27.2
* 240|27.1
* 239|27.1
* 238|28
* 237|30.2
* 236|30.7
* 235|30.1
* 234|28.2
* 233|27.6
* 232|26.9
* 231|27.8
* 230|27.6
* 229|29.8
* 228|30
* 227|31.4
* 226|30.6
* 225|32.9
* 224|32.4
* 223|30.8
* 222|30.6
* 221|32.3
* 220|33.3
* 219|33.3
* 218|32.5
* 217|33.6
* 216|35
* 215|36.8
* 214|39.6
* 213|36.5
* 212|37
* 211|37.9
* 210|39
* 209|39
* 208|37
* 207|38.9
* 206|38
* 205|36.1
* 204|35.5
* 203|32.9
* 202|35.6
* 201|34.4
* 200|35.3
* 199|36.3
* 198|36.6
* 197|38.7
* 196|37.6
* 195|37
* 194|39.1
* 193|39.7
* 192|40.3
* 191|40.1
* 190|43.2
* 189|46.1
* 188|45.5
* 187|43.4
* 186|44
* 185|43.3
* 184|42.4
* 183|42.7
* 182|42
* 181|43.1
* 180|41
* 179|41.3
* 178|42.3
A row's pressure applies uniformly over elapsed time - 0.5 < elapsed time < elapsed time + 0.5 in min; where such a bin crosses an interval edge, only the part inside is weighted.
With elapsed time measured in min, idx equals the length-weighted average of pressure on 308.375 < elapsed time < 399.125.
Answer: 22.9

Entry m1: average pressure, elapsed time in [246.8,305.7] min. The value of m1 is 23.2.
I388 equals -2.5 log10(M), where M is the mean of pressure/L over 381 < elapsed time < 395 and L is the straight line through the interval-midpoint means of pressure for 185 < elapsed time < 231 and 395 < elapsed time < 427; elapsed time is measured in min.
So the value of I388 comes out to 0.08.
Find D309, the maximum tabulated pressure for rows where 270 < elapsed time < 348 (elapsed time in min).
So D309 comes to 25.9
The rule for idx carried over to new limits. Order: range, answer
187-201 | 39.6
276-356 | 23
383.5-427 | 24.1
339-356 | 24.7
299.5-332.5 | 22.1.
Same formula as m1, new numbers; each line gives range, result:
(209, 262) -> 29.3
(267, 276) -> 23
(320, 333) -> 23.4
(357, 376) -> 21.6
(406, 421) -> 24.6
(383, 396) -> 23.8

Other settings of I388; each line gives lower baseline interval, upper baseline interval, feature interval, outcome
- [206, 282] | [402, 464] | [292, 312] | 0.18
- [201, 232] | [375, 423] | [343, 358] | 0.06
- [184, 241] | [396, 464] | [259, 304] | 0.33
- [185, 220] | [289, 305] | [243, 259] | 0.18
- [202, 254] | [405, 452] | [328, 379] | 0.08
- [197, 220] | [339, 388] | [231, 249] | 0.20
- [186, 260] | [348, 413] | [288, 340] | 0.20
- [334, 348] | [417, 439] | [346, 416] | -0.07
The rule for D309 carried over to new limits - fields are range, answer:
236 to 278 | 30.7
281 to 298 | 24.3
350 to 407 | 27.4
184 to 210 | 46.1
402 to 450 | 28.3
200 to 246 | 39.6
